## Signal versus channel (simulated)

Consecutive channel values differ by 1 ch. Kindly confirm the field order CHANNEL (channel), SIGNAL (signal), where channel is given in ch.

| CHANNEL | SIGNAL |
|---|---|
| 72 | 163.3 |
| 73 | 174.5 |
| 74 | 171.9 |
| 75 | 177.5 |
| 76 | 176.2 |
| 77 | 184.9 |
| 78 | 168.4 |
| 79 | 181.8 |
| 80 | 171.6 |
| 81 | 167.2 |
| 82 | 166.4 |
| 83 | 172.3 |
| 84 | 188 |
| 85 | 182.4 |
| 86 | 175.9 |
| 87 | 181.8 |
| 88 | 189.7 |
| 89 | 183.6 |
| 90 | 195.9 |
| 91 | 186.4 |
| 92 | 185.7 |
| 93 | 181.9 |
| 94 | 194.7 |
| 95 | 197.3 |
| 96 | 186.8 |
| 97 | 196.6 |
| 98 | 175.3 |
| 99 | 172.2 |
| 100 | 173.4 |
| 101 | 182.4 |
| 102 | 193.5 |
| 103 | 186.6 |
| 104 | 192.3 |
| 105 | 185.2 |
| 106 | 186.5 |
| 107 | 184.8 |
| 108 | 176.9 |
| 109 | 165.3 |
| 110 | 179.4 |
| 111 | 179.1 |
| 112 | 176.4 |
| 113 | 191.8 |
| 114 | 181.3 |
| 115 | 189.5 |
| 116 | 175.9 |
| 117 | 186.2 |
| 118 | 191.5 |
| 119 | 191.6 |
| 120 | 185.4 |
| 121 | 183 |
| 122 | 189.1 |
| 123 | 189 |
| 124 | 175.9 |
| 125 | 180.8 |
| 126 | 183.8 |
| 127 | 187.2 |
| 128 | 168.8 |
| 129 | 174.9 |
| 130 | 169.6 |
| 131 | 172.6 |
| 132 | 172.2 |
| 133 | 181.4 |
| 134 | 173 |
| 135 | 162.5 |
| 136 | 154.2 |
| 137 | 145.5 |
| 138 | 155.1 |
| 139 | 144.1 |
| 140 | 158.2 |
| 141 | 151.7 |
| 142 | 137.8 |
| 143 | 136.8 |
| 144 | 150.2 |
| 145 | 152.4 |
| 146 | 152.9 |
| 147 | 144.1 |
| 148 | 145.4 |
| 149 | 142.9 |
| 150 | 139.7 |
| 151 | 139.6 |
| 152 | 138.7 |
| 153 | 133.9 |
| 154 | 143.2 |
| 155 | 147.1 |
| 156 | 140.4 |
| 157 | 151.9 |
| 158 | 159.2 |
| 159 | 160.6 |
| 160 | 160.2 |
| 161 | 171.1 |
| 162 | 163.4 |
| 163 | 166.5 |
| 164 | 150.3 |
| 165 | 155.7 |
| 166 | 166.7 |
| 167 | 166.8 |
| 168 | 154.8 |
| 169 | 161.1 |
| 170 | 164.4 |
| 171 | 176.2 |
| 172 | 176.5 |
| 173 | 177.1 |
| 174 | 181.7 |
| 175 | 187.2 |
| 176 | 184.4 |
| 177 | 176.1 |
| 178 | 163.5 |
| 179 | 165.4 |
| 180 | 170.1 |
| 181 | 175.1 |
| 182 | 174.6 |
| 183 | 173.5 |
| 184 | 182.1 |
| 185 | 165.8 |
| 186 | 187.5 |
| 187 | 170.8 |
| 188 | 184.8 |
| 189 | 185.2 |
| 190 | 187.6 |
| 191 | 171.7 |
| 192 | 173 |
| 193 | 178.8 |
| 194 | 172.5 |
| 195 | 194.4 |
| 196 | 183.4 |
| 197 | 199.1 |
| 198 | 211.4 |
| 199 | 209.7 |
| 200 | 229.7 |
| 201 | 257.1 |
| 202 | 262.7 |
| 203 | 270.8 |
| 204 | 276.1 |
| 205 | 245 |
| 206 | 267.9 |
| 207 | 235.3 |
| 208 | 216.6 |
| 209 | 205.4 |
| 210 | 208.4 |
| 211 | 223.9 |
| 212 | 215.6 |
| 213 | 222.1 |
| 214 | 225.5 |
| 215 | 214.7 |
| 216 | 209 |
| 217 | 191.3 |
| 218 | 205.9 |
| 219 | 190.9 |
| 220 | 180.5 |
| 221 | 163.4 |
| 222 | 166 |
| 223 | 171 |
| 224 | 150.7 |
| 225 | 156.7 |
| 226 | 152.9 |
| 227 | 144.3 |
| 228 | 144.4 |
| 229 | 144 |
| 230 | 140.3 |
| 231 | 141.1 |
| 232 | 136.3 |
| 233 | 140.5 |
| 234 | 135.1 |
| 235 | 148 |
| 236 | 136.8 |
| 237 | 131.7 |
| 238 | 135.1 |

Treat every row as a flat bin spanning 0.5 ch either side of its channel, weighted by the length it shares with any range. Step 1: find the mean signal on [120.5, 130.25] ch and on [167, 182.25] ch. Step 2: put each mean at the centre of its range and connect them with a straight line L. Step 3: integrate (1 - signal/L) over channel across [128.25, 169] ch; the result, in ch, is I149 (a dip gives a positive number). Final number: 5.0 ch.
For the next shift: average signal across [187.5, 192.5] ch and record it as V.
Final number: 180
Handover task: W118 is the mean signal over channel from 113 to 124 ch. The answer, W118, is 186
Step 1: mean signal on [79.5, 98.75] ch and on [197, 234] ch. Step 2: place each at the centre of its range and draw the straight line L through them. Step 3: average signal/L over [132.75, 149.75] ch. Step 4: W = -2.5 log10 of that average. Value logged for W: 0.24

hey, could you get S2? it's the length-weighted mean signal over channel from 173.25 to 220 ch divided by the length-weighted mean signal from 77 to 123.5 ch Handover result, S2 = 1.10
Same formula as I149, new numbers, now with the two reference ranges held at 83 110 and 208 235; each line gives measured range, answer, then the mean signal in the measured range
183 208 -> -4.2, 208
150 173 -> 3.0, 157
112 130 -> 0.0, 183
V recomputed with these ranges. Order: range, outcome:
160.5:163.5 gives 167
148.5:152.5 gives 140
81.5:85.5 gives 177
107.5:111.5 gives 175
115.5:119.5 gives 186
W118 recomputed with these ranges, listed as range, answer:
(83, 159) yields 171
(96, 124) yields 184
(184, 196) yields 180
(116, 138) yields 177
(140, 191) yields 162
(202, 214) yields 236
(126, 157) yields 154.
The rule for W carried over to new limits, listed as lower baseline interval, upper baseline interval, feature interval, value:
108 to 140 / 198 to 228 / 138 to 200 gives 0.16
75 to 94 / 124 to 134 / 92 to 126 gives -0.04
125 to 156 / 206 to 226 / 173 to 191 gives 0.01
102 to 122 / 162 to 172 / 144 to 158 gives 0.17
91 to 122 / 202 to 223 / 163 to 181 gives 0.20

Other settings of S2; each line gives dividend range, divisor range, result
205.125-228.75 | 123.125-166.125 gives 1.23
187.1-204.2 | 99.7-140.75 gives 1.17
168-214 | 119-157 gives 1.24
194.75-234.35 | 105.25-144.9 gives 1.14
